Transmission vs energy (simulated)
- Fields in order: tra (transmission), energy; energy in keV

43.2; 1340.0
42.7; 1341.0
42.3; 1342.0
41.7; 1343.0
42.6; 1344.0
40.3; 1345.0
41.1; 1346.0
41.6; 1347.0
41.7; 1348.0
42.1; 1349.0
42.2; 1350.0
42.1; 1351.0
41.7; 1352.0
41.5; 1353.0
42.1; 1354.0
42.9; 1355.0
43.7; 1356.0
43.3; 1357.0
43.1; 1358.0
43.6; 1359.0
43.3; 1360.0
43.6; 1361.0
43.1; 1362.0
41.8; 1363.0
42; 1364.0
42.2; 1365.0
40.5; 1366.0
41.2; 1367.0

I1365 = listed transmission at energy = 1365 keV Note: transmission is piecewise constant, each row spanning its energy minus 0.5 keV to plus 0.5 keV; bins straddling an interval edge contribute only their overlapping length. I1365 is 42.2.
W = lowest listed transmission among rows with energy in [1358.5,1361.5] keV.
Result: 43.3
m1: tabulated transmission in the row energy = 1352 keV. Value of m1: 41.7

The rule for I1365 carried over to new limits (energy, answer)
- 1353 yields 41.5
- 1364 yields 42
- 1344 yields 42.6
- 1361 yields 43.6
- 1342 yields 42.3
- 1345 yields 40.3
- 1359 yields 43.6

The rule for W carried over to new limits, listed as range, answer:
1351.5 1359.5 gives 41.5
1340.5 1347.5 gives 40.3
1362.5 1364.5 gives 41.8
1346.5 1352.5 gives 41.6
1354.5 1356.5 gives 42.9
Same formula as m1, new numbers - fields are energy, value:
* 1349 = 42.1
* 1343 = 41.7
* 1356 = 43.7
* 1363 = 41.8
